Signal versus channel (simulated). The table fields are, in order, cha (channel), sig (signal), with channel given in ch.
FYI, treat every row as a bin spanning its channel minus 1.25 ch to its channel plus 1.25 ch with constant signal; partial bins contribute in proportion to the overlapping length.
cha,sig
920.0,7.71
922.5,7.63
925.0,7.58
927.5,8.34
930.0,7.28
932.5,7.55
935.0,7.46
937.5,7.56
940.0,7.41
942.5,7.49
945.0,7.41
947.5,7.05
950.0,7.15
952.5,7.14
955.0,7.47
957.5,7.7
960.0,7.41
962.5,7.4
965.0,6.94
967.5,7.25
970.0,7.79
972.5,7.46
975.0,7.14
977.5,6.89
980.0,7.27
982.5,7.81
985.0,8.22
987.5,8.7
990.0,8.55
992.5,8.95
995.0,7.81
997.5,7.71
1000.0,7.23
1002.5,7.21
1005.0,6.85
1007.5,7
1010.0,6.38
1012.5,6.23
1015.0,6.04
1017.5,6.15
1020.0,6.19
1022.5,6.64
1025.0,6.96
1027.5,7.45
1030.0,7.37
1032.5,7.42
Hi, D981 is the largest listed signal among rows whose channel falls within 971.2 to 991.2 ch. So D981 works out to 8.7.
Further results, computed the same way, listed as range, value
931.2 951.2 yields 7.56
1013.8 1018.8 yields 6.15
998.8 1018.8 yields 7.23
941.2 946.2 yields 7.49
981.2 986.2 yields 8.22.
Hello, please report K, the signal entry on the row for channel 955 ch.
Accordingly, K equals 7.47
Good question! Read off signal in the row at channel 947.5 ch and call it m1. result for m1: 7.05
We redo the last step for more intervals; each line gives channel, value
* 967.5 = 7.25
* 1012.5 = 6.23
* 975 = 7.14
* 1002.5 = 7.21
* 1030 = 7.37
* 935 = 7.46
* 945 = 7.41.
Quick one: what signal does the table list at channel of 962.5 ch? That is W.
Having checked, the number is 7.4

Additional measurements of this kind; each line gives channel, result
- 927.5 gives 8.34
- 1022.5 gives 6.64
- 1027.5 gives 7.45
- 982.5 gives 7.81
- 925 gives 7.58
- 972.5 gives 7.46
